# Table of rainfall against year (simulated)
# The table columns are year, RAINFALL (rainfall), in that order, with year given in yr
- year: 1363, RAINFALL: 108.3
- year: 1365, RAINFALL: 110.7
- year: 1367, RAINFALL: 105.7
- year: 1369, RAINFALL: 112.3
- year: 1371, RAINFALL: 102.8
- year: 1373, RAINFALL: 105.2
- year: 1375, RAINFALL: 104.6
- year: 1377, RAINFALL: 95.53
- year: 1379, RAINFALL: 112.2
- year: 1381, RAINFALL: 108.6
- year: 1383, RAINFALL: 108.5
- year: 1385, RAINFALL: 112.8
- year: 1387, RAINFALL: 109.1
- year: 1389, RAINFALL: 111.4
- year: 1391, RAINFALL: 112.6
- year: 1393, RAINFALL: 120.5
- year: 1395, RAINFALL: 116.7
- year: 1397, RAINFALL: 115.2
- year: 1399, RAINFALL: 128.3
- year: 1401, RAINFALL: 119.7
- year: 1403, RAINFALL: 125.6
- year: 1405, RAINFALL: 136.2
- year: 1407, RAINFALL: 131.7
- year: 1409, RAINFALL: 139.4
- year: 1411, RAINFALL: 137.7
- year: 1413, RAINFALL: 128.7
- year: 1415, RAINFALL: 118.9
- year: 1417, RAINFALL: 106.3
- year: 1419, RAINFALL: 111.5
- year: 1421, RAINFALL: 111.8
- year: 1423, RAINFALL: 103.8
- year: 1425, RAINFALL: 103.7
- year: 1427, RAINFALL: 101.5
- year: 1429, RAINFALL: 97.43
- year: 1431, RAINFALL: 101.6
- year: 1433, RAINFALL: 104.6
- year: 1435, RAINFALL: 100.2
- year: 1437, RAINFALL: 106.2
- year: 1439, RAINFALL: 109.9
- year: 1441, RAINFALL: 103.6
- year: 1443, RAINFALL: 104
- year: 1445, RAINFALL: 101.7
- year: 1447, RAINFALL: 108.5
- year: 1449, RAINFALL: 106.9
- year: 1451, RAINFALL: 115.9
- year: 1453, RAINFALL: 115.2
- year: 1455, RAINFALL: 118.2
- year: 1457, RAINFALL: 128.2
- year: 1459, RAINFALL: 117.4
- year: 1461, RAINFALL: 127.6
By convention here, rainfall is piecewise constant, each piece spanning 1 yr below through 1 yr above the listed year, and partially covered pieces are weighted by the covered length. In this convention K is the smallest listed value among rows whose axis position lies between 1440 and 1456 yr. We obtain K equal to 101.7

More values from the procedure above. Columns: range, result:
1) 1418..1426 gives 103.7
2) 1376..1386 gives 95.53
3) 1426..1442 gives 97.43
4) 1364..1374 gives 102.8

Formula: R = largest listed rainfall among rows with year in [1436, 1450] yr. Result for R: 109.9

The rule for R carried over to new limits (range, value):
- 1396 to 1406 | 136.2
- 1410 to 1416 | 137.7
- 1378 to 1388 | 112.8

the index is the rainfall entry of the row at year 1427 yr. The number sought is 101.5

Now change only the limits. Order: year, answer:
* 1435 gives 100.2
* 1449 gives 106.9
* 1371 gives 102.8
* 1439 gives 109.9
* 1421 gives 111.8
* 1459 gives 117.4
